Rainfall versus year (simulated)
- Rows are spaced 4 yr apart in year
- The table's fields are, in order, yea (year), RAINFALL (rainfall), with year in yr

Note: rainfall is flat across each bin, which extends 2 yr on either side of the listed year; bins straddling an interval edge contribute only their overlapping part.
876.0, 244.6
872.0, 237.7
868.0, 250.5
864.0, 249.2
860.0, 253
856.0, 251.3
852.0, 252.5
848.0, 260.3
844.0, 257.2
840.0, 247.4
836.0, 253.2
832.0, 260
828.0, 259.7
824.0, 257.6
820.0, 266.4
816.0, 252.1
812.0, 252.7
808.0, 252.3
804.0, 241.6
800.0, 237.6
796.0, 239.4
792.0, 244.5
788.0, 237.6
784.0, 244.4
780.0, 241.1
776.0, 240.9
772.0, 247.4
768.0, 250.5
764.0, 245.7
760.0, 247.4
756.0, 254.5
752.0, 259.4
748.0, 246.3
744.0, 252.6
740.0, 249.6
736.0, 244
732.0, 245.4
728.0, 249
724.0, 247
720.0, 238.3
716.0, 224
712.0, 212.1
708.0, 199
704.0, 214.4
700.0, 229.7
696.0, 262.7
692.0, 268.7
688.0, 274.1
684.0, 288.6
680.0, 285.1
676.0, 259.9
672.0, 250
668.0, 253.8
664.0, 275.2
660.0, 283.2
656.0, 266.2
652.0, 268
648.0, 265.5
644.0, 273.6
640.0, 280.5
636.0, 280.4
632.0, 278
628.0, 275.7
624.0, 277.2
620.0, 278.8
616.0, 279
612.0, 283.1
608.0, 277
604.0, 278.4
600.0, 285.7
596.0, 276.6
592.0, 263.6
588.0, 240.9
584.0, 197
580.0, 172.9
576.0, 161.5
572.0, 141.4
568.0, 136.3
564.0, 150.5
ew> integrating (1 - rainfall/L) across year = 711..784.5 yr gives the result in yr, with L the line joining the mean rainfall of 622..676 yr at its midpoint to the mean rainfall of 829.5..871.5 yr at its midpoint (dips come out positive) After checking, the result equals 4.9 yr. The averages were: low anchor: 271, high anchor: 253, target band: 245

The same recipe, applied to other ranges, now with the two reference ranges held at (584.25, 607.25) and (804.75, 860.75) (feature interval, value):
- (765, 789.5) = 1.27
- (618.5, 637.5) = -1.10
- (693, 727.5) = 3.89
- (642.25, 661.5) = -0.67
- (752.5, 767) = 0.42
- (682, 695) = -0.77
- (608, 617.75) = -0.63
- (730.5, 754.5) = 0.81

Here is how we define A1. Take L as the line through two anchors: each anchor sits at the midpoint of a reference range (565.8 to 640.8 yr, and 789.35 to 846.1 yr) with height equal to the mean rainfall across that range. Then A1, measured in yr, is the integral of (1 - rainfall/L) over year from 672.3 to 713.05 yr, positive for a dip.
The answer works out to -0.5 yr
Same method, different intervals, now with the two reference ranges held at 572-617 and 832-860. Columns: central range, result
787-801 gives 0.6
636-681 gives -4.5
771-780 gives 0.3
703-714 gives 1.7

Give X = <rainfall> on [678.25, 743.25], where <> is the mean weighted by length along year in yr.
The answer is 246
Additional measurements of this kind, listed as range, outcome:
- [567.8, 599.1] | 205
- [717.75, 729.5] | 244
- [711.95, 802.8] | 244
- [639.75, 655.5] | 270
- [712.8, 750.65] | 243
